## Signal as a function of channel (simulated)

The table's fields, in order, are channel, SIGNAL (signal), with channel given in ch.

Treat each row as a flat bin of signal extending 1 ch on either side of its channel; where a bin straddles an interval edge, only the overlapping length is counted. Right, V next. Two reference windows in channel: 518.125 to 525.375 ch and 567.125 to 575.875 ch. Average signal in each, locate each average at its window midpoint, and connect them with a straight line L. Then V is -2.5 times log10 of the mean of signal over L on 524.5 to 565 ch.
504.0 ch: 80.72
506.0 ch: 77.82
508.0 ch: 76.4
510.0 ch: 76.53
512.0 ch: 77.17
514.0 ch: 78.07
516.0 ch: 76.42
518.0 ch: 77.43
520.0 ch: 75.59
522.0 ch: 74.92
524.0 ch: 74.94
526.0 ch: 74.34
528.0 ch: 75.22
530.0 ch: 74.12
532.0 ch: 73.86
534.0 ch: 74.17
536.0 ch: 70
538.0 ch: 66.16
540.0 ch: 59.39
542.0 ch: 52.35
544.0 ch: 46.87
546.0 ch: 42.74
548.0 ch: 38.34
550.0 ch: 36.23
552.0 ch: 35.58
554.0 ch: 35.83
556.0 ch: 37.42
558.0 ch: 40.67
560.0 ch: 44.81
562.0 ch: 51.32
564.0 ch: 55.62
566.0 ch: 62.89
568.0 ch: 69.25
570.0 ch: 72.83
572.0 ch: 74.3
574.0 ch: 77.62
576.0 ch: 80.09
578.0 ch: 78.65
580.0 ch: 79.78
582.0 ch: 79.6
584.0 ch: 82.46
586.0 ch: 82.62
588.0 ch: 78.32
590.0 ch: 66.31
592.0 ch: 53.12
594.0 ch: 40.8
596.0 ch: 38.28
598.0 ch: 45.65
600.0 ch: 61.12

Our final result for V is 0.35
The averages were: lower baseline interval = 75.4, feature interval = 54.5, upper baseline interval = 74.2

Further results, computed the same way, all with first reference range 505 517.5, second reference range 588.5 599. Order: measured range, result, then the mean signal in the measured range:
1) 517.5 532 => -0.03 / 75.1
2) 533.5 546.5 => 0.16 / 58.8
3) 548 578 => 0.07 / 55.5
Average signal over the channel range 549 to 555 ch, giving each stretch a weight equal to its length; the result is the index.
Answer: 35.9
